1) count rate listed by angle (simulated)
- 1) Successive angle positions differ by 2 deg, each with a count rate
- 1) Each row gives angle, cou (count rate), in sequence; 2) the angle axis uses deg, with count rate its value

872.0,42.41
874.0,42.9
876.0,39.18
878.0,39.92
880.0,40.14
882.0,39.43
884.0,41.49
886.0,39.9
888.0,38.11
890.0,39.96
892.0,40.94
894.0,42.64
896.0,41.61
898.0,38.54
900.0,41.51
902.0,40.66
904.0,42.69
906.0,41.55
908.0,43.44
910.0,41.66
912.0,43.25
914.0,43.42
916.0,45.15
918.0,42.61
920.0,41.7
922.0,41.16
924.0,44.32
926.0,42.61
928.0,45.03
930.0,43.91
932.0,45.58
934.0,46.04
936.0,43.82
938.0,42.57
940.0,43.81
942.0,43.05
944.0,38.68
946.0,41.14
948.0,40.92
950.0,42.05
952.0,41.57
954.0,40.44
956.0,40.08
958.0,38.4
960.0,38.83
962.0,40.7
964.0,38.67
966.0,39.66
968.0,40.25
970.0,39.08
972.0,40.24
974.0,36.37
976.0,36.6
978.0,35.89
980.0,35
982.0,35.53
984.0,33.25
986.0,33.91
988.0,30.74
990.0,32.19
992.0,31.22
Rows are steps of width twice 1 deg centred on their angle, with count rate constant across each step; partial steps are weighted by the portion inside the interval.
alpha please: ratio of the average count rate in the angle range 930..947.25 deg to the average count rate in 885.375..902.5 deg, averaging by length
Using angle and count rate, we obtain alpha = 1.07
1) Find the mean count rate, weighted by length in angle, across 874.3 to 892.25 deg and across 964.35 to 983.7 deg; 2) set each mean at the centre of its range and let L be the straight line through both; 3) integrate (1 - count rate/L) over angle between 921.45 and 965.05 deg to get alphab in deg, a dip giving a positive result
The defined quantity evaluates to -4.1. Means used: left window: 40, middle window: 42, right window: 37.5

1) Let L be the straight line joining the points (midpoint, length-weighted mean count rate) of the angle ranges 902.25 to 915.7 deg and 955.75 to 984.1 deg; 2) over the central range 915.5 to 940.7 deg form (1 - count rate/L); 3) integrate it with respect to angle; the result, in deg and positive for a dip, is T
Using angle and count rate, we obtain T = -1.5 deg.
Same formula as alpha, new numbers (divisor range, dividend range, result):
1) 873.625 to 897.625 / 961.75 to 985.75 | 0.93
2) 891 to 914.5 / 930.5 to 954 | 1.02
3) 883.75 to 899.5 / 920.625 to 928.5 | 1.07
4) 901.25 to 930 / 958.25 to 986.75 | 0.87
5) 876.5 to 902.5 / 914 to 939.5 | 1.08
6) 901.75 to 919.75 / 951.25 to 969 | 0.93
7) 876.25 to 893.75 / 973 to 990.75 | 0.86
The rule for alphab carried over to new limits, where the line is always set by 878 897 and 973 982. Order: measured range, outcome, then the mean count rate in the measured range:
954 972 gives -1.4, 39.6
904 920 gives -1.5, 42.9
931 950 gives -2.5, 42.8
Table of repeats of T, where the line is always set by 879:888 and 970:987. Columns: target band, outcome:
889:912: -1.3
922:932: -1.5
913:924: -1.3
